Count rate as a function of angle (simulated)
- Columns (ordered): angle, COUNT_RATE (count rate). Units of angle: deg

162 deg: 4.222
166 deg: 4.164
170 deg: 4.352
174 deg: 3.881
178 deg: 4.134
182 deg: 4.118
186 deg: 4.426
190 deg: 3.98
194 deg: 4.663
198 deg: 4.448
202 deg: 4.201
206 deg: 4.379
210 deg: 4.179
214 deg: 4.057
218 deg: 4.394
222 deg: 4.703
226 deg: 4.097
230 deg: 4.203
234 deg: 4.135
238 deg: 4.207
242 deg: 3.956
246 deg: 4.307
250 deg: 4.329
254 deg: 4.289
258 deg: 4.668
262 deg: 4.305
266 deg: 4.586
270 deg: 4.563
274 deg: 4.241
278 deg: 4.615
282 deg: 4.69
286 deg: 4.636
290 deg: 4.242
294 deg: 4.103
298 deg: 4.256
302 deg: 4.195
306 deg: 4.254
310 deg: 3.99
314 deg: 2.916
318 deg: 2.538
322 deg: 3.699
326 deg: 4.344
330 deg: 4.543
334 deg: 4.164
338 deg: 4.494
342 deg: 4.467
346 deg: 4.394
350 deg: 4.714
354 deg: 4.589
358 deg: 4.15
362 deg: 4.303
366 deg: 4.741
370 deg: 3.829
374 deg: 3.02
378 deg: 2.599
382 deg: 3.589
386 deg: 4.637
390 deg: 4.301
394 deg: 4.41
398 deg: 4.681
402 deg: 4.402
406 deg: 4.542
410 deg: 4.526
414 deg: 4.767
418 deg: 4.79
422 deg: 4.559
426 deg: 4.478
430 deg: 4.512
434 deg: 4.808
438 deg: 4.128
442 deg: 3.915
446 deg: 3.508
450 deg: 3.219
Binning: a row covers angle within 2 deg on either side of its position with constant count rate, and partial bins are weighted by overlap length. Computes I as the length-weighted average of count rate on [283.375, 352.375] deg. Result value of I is 4.12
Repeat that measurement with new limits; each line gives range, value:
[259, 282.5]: 4.5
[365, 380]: 3.47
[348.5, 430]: 4.28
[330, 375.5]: 4.29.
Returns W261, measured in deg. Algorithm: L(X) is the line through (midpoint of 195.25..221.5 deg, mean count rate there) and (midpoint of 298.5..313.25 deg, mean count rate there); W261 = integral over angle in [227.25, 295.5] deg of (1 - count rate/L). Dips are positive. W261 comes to -3.1 deg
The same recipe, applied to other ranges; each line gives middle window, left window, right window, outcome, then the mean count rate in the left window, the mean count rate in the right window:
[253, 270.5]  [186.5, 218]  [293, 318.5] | -2.1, 4.29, 3.81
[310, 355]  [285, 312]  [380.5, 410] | 2.3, 4.22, 4.39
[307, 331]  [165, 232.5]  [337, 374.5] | 3.6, 4.26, 4.31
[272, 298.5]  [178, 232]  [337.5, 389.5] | -1.3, 4.29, 4.11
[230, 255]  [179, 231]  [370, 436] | 0.5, 4.29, 4.27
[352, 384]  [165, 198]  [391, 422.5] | 4.7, 4.23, 4.58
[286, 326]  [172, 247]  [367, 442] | 3.5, 4.23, 4.25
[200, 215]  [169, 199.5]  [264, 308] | 0.2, 4.24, 4.4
